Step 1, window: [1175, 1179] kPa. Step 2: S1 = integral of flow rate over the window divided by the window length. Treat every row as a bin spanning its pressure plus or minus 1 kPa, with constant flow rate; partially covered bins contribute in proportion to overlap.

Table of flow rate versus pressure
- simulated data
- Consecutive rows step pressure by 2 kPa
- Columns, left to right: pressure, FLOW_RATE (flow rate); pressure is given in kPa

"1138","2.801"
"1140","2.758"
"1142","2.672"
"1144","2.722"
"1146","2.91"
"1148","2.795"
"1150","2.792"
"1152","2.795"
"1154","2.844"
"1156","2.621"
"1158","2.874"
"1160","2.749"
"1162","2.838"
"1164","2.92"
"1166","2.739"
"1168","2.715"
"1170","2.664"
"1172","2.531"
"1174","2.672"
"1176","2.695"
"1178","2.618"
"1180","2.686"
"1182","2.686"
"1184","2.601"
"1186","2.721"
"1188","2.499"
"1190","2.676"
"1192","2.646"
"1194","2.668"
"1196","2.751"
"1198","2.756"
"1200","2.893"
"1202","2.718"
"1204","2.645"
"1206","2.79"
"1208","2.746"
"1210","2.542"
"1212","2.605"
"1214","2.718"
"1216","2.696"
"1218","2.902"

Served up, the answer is 2.66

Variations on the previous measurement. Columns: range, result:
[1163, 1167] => 2.83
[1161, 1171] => 2.78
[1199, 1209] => 2.76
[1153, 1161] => 2.77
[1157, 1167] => 2.82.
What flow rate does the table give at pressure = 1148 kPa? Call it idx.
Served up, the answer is 2.795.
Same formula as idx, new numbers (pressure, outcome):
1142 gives 2.672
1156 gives 2.621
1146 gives 2.91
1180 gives 2.686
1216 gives 2.696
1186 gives 2.721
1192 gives 2.646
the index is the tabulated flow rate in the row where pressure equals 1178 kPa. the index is 2.618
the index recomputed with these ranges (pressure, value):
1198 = 2.756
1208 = 2.746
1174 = 2.672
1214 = 2.718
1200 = 2.893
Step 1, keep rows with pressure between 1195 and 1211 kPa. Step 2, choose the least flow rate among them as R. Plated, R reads 2.542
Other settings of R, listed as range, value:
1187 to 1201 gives 2.499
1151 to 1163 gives 2.621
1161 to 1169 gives 2.715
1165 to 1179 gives 2.531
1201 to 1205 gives 2.645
